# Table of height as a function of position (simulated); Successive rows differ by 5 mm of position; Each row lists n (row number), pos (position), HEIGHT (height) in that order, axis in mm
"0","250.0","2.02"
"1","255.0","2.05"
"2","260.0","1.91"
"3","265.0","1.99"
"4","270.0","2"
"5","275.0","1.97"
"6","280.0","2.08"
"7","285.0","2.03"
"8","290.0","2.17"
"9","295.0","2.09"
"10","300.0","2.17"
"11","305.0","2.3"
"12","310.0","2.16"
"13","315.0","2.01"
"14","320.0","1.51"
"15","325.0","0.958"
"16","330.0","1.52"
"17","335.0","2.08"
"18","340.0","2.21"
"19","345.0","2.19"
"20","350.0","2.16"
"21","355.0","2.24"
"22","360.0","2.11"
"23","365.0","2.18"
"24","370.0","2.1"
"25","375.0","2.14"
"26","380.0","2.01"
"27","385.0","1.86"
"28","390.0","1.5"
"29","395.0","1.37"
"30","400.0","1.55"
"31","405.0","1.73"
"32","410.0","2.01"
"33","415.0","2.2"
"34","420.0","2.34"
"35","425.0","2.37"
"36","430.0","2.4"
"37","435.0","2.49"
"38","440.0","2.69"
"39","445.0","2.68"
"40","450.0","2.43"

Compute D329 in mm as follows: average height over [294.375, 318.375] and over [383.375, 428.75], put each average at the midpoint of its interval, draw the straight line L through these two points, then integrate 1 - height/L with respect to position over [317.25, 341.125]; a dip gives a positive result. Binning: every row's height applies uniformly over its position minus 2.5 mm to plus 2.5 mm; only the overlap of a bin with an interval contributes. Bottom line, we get 5.11 mm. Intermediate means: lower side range 2.13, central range 1.63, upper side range 1.9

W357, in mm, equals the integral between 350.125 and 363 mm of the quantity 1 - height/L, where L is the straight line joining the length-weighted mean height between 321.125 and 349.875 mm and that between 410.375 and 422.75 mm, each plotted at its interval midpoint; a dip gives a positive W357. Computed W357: -1.7 mm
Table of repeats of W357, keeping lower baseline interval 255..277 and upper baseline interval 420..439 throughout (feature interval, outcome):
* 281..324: 1.19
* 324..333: 3.43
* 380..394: 3.67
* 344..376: 1.11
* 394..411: 5.03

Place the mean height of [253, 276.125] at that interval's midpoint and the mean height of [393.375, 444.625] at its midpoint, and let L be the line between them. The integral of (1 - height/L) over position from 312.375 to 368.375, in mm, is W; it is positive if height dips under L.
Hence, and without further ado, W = 3.80 mm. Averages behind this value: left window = 1.98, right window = 2.15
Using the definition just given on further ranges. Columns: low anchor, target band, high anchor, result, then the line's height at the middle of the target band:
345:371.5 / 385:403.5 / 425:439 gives 6.1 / 2.31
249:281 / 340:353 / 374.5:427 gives -1.6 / 1.94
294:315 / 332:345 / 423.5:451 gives 0.7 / 2.26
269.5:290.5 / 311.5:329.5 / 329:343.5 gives 4.3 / 2.01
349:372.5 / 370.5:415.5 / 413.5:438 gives 8.9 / 2.26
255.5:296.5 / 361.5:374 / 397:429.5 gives -0.6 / 2.04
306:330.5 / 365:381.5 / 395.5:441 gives -1.4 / 1.94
